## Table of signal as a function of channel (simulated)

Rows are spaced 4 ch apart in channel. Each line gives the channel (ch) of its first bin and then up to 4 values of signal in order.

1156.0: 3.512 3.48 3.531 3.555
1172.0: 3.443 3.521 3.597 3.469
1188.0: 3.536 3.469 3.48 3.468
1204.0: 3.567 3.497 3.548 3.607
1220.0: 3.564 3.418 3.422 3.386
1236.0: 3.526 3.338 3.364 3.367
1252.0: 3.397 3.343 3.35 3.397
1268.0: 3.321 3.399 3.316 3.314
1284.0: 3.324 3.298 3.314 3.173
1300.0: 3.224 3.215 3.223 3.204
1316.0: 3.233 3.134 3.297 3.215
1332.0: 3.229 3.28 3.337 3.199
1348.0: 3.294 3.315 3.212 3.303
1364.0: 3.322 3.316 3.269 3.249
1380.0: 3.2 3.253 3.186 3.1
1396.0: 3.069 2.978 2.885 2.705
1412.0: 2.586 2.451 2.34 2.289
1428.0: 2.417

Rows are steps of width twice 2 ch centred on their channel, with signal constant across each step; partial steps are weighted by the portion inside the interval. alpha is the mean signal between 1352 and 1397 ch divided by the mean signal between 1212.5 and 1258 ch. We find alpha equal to 0.94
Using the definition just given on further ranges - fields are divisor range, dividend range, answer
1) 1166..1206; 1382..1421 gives 0.82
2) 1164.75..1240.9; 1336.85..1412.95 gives 0.90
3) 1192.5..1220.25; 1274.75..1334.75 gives 0.92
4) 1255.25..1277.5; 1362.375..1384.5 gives 0.97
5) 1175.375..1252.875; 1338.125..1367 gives 0.94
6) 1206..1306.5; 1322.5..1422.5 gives 0.92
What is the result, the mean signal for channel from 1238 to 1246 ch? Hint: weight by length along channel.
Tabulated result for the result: 3.35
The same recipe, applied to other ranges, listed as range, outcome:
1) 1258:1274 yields 3.37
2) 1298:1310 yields 3.22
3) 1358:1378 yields 3.29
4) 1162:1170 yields 3.54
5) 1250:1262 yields 3.36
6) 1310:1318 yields 3.22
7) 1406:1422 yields 2.52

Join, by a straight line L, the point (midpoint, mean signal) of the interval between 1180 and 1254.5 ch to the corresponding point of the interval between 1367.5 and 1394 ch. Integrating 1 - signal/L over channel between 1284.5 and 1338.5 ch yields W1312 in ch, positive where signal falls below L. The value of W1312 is 1.4 ch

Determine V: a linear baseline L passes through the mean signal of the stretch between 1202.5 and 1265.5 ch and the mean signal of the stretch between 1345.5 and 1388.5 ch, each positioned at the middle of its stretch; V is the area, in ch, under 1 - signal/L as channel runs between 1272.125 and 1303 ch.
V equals 0.8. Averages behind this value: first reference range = 3.44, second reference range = 3.27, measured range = 3.29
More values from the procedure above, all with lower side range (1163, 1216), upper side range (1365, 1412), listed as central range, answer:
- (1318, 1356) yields -0.6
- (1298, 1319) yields 0.3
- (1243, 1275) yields 0.0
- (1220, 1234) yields 0.0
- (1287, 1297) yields 0.1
